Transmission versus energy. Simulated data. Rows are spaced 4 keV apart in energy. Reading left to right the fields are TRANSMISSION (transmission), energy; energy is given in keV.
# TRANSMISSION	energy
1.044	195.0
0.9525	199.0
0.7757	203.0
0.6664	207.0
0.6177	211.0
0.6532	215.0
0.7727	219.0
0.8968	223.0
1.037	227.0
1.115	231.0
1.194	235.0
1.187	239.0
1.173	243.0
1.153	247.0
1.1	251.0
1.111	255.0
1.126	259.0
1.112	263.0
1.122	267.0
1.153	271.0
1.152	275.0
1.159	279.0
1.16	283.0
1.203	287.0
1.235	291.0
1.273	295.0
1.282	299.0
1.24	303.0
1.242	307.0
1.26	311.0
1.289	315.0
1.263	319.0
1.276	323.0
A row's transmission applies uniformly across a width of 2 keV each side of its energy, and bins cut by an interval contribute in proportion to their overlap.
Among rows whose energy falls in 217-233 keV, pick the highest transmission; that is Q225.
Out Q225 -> 1.115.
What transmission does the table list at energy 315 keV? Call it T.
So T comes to 1.289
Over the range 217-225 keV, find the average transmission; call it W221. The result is 0.835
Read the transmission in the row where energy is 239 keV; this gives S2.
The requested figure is 1.187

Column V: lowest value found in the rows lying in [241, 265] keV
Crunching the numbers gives 1.1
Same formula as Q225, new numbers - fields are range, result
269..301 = 1.282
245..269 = 1.153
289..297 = 1.273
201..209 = 0.7757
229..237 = 1.194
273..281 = 1.159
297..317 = 1.289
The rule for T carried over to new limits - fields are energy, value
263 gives 1.112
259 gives 1.126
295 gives 1.273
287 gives 1.203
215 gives 0.6532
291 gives 1.235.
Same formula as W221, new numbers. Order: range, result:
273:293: 1.18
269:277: 1.15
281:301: 1.23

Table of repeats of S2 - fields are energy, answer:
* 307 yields 1.242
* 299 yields 1.282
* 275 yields 1.152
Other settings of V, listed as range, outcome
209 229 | 0.6177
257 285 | 1.112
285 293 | 1.203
